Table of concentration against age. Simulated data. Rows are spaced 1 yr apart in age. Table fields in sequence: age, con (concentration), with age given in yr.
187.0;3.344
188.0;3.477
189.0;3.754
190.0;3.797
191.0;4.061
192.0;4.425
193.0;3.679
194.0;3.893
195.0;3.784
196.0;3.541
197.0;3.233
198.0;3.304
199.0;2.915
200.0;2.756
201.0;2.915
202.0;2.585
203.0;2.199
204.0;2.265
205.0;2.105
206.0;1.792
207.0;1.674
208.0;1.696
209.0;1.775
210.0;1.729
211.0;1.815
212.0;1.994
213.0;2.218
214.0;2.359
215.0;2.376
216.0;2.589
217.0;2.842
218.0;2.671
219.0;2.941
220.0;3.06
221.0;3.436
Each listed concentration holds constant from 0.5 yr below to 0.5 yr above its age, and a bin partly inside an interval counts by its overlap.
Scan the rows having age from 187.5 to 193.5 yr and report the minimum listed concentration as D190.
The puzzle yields 3.477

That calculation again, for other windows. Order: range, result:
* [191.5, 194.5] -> 3.679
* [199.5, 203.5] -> 2.199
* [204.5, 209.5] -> 1.674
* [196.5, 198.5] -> 3.233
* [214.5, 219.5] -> 2.376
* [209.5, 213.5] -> 1.729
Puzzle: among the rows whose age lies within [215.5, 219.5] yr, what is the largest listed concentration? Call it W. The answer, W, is 2.941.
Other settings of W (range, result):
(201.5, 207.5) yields 2.585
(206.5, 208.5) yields 1.696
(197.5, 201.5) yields 3.304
